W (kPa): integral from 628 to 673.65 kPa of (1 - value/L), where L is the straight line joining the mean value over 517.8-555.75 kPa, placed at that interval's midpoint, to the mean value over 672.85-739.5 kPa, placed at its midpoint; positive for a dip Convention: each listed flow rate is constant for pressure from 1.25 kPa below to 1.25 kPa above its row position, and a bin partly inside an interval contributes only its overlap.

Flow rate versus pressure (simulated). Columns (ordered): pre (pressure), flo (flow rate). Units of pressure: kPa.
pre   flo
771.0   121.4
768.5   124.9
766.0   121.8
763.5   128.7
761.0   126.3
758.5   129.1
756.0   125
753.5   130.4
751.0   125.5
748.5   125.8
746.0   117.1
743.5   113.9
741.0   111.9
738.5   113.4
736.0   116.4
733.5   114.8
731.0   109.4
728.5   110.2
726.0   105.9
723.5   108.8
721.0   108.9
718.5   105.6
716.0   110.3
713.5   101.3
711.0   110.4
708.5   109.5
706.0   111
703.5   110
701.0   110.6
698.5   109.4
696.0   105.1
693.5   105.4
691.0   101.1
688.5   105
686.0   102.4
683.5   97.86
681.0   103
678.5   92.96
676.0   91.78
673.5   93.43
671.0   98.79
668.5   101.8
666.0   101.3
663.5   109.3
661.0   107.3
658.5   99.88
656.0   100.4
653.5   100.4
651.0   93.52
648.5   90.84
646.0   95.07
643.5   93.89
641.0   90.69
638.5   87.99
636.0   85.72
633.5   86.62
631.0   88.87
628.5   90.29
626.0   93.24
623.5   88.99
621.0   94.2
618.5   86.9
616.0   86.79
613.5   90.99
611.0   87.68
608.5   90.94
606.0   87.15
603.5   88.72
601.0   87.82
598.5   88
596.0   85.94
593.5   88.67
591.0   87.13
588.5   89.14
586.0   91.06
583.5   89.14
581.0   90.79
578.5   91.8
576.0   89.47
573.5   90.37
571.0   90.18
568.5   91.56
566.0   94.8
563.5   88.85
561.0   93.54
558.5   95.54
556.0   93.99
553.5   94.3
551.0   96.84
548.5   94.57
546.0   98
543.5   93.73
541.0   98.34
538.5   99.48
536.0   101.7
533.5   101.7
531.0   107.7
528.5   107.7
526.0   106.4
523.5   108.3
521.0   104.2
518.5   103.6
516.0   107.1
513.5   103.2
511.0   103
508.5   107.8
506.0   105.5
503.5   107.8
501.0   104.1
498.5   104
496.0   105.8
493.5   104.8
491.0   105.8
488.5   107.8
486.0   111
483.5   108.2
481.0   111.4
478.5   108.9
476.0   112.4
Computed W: 3.8 kPa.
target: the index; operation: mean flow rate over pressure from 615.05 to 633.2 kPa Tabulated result 89.8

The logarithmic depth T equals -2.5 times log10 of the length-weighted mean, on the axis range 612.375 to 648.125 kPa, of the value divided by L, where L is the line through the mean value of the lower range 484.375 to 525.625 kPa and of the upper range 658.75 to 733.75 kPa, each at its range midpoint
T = 0.17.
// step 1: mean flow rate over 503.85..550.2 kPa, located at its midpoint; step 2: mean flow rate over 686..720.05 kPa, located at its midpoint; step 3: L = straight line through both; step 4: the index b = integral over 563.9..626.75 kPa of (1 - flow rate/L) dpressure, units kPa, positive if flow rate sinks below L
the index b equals 9.0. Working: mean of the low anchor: 103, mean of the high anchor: 107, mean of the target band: 89.6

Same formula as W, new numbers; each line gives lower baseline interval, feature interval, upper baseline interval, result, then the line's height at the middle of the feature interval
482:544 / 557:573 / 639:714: 1.8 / 104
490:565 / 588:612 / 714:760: 4.1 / 106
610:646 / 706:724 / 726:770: 0.6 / 112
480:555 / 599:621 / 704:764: 4.0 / 109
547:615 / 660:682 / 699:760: 1.0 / 105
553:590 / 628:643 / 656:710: 1.5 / 98.2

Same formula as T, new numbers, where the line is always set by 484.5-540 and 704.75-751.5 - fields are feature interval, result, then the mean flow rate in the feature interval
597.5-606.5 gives 0.22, 88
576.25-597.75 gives 0.20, 89.2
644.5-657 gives 0.14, 95.9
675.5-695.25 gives 0.11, 100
